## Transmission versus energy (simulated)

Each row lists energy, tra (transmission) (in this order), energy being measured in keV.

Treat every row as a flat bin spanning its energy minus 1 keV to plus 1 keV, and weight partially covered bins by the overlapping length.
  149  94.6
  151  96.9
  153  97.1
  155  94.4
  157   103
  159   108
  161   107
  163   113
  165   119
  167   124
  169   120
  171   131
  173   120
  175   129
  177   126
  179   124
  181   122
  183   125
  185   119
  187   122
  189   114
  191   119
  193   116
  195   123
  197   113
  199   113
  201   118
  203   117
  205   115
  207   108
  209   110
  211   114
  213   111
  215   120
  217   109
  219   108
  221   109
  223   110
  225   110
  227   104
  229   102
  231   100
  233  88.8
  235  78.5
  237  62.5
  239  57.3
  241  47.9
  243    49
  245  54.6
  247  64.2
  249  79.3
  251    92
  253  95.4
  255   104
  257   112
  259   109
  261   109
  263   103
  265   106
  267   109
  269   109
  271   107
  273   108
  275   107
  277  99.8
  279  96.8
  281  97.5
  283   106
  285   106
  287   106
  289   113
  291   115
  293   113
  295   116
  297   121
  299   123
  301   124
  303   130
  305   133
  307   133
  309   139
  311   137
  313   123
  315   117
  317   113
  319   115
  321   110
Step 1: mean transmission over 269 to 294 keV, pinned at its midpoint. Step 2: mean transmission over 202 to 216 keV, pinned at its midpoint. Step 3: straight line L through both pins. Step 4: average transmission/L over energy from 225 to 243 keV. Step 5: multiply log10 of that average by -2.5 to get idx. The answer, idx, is 0.36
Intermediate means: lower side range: 114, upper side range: 106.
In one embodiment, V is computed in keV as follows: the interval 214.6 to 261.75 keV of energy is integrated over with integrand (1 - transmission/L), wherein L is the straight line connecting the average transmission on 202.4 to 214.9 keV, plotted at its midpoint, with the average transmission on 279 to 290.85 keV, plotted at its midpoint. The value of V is 8.55 keV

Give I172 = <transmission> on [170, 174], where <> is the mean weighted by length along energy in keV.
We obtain 126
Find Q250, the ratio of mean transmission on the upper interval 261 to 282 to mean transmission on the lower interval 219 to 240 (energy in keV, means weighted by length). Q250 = 1.1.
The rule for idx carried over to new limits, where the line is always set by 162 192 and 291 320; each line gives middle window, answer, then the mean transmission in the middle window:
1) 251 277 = 0.166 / 106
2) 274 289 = 0.192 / 103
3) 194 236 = 0.129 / 109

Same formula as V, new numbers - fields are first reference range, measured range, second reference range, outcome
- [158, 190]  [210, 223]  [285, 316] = 1.0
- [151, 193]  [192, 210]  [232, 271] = -1.6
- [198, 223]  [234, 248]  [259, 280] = 6.4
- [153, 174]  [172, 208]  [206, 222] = -2.2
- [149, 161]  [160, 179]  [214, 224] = -3.4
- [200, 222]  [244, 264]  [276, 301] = 3.4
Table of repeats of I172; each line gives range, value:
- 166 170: 122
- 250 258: 101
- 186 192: 118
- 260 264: 106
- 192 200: 116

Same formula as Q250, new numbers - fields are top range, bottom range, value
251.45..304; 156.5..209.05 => 0.93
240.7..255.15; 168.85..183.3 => 0.58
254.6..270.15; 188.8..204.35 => 0.92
